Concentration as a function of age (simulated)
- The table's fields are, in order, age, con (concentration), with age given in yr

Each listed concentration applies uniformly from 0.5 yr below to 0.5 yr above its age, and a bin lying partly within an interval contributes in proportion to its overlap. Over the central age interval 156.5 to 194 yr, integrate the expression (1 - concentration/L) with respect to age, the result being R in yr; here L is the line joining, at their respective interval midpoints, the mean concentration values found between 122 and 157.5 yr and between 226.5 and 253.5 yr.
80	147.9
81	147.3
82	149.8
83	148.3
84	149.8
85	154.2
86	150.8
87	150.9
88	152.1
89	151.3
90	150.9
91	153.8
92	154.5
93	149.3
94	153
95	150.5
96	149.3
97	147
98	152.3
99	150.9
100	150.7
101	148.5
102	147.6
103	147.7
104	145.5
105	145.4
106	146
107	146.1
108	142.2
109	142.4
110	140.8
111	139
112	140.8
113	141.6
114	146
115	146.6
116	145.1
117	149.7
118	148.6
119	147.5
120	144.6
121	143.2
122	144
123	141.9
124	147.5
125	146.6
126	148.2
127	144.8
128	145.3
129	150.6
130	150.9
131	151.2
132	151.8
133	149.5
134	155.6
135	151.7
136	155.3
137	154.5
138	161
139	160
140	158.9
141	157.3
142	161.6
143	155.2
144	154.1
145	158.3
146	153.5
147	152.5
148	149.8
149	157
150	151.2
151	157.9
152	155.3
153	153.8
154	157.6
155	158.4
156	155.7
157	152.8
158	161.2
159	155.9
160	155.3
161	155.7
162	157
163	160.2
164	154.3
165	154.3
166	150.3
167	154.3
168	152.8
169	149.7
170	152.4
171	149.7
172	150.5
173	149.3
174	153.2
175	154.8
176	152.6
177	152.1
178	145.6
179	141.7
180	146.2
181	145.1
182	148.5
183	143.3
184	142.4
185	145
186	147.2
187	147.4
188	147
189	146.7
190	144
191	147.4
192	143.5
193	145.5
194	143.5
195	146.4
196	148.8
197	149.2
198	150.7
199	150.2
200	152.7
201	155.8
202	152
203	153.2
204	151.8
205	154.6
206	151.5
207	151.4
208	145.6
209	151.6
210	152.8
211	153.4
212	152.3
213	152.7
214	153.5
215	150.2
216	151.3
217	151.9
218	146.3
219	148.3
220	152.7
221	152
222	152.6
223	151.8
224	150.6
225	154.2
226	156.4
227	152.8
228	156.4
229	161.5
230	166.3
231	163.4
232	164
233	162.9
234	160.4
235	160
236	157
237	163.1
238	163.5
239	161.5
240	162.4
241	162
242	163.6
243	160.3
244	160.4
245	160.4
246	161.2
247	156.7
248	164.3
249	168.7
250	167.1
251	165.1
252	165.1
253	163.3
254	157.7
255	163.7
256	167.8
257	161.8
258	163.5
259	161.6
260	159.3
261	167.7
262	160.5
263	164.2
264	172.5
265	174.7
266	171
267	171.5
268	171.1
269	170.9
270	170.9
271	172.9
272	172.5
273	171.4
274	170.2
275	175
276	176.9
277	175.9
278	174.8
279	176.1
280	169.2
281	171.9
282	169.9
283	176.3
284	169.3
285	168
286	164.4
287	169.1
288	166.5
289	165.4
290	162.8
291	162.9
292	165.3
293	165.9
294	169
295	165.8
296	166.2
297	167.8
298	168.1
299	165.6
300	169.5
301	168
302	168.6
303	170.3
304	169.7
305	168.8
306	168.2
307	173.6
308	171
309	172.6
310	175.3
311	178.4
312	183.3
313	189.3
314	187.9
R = 1.5 yr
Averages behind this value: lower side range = 153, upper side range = 162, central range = 150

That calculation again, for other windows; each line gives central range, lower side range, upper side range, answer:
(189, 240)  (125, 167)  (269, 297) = 2.8 yr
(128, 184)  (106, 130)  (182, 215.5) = -2.4 yr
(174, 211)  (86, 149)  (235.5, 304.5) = 2.2 yr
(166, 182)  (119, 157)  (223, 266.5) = 0.6 yr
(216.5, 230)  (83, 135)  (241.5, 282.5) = 0.8 yr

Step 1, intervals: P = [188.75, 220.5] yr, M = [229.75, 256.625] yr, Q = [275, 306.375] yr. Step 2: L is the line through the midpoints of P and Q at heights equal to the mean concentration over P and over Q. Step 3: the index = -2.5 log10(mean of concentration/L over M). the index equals -0.03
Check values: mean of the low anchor 150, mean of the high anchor 169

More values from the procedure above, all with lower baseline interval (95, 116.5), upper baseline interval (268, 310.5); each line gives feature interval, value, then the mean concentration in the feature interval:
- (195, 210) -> 0.051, 151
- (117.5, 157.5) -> -0.017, 152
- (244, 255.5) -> 0.012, 163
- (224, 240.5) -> 0.016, 160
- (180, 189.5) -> 0.074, 146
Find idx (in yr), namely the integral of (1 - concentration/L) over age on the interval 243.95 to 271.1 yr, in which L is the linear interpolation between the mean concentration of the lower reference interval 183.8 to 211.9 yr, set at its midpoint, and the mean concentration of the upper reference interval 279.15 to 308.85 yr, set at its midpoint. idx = -0.8 yr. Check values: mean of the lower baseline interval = 149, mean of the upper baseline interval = 168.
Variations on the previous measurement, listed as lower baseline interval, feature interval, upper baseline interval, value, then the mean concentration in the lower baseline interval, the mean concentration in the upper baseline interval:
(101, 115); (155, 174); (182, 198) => -1.12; 144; 146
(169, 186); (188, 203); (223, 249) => 0.35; 148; 160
